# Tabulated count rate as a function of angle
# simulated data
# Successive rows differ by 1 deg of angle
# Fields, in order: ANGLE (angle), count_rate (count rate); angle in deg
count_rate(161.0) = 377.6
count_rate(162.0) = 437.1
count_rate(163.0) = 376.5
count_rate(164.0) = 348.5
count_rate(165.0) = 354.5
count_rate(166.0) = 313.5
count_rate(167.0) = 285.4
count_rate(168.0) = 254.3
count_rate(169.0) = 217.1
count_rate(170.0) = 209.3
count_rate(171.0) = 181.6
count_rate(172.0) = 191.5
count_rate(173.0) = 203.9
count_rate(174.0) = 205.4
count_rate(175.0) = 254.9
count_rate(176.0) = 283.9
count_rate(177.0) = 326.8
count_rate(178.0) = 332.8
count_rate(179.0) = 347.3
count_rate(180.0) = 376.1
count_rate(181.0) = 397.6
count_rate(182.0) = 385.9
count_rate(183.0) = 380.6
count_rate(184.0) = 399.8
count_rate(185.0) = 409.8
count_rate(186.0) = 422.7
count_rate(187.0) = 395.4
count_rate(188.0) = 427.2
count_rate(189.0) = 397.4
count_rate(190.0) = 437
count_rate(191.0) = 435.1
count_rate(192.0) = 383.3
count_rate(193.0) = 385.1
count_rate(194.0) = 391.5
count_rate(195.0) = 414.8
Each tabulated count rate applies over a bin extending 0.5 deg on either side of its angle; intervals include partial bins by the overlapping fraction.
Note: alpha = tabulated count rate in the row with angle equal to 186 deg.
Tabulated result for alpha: 422.7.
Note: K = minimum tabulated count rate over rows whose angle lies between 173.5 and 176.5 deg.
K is 205.4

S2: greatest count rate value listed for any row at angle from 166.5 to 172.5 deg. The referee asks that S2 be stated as 285.4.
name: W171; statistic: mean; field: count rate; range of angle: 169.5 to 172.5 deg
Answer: 194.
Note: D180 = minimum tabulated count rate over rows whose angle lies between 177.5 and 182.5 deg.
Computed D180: 332.8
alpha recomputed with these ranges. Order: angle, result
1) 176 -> 283.9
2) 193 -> 385.1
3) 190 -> 437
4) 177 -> 326.8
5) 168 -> 254.3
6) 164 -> 348.5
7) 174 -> 205.4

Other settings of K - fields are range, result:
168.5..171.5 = 181.6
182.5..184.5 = 380.6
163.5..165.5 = 348.5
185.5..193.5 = 383.3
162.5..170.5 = 209.3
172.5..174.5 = 203.9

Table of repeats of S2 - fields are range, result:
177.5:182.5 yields 397.6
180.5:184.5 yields 399.8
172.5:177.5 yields 326.8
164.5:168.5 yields 354.5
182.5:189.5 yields 427.2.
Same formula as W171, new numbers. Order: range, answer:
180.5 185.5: 395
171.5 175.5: 214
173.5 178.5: 281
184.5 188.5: 414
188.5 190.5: 417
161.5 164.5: 387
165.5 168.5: 284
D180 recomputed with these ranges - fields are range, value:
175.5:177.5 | 283.9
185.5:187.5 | 395.4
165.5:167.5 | 285.4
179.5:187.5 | 376.1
